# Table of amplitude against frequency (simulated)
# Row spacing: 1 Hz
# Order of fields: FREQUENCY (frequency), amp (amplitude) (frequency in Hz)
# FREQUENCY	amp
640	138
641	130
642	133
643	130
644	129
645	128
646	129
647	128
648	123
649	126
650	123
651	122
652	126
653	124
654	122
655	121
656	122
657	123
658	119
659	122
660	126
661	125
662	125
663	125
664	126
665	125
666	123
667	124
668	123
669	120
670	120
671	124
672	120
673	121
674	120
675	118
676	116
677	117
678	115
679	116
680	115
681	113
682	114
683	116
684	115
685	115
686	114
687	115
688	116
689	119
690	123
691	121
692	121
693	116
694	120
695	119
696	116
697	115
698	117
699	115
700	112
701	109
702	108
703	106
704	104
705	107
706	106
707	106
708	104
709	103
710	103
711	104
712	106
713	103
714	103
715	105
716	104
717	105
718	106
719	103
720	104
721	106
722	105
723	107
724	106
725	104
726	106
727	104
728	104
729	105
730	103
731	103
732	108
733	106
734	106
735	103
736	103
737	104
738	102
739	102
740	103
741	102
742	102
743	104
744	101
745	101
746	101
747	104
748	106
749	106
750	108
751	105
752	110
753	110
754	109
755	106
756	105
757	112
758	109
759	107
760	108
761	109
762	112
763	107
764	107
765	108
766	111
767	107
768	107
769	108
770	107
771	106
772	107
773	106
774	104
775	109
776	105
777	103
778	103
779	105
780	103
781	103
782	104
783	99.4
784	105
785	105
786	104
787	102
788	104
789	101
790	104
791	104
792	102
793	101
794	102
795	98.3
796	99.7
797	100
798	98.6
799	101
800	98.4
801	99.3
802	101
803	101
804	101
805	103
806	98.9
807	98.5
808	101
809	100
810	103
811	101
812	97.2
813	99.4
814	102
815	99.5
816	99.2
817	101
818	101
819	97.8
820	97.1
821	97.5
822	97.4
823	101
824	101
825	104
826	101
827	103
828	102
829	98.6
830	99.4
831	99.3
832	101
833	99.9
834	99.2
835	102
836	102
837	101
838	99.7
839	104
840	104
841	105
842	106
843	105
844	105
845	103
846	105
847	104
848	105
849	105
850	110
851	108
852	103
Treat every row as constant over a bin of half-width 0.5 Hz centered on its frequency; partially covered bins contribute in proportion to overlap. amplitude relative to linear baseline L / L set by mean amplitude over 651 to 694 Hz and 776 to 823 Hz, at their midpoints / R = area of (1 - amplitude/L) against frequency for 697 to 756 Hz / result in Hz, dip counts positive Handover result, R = 3.5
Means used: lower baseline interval 120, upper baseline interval 101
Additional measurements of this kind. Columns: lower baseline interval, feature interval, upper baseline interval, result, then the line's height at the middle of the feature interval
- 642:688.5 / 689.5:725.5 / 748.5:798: 2.0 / 115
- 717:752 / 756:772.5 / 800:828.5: -0.9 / 103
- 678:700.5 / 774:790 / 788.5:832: 0.1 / 104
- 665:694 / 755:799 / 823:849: 1.4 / 108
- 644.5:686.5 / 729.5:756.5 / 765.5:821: 1.3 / 110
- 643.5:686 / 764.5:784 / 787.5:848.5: 0.3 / 107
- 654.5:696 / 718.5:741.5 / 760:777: 1.7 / 112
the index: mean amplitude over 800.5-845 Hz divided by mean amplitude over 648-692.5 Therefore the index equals 0.84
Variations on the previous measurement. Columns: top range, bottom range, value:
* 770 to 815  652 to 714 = 0.88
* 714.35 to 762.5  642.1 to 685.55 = 0.86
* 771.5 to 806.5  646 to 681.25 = 0.84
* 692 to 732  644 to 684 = 0.88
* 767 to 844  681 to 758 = 0.94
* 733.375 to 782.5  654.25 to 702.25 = 0.89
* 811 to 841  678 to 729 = 0.91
